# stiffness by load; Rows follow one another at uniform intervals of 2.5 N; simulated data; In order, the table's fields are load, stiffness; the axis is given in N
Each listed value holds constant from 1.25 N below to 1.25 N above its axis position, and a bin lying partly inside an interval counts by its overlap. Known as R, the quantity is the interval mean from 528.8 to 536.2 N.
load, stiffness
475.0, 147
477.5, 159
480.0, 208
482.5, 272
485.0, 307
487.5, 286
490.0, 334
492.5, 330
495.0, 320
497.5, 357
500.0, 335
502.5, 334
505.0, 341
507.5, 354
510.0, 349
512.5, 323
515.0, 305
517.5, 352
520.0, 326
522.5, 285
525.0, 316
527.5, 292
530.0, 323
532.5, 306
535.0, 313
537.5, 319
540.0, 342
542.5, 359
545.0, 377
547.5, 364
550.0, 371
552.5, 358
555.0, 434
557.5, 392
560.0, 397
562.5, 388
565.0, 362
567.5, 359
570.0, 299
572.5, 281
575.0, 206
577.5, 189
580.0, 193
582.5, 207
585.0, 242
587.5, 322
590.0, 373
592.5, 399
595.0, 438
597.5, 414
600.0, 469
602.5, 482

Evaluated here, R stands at 314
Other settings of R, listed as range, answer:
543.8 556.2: 381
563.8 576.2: 302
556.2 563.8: 392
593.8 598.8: 426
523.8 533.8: 309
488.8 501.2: 335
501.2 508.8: 343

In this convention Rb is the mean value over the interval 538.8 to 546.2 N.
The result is 359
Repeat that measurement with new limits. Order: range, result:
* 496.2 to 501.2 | 346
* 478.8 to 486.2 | 262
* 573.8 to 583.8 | 199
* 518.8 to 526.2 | 309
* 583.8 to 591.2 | 312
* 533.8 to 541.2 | 325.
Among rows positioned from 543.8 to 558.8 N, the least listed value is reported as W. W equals 358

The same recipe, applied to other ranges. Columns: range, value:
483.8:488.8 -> 286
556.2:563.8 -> 388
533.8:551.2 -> 313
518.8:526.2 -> 285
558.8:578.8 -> 189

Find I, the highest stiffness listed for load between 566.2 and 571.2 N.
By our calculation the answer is 359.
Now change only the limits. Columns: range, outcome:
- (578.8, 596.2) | 438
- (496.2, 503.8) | 357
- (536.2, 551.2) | 377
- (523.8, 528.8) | 316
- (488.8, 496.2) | 334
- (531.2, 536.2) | 313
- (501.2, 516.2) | 354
